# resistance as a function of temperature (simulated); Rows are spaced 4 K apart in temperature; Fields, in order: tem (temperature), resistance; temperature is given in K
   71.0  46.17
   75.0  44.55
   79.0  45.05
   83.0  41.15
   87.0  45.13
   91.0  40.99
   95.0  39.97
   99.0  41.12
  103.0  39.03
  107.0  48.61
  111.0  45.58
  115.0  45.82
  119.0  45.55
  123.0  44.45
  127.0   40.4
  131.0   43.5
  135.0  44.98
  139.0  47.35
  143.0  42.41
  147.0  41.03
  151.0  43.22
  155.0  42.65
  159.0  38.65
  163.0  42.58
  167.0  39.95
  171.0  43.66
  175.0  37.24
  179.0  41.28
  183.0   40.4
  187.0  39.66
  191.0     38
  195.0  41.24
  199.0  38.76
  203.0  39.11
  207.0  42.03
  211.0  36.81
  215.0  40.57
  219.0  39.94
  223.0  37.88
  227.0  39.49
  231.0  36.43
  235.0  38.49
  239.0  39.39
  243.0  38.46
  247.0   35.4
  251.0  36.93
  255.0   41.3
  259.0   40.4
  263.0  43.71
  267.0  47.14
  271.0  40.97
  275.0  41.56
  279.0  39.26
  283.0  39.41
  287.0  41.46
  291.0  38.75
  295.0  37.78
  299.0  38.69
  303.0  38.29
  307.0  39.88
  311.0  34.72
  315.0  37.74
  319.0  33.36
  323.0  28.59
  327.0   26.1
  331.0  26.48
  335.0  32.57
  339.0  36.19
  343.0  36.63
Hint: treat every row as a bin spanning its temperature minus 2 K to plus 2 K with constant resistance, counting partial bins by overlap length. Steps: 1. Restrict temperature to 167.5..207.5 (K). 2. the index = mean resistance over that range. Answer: 40.1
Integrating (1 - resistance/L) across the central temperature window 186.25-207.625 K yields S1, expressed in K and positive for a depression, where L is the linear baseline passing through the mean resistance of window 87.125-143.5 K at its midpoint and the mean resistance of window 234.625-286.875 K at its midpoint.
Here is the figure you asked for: 1.1 K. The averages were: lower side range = 43.6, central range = 39.7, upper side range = 40.3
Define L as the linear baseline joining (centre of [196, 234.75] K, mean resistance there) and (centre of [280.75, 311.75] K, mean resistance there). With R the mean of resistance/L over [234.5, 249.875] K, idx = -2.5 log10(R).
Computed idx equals 0.032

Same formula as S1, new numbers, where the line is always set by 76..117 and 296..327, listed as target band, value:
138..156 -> -0.8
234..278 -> -3.5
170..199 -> 0.0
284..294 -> -1.0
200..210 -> -0.2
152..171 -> -0.2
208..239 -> -0.1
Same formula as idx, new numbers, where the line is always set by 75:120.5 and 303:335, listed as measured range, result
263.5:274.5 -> -0.23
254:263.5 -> -0.17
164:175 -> -0.03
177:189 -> -0.03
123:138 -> -0.04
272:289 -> -0.17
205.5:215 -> -0.04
